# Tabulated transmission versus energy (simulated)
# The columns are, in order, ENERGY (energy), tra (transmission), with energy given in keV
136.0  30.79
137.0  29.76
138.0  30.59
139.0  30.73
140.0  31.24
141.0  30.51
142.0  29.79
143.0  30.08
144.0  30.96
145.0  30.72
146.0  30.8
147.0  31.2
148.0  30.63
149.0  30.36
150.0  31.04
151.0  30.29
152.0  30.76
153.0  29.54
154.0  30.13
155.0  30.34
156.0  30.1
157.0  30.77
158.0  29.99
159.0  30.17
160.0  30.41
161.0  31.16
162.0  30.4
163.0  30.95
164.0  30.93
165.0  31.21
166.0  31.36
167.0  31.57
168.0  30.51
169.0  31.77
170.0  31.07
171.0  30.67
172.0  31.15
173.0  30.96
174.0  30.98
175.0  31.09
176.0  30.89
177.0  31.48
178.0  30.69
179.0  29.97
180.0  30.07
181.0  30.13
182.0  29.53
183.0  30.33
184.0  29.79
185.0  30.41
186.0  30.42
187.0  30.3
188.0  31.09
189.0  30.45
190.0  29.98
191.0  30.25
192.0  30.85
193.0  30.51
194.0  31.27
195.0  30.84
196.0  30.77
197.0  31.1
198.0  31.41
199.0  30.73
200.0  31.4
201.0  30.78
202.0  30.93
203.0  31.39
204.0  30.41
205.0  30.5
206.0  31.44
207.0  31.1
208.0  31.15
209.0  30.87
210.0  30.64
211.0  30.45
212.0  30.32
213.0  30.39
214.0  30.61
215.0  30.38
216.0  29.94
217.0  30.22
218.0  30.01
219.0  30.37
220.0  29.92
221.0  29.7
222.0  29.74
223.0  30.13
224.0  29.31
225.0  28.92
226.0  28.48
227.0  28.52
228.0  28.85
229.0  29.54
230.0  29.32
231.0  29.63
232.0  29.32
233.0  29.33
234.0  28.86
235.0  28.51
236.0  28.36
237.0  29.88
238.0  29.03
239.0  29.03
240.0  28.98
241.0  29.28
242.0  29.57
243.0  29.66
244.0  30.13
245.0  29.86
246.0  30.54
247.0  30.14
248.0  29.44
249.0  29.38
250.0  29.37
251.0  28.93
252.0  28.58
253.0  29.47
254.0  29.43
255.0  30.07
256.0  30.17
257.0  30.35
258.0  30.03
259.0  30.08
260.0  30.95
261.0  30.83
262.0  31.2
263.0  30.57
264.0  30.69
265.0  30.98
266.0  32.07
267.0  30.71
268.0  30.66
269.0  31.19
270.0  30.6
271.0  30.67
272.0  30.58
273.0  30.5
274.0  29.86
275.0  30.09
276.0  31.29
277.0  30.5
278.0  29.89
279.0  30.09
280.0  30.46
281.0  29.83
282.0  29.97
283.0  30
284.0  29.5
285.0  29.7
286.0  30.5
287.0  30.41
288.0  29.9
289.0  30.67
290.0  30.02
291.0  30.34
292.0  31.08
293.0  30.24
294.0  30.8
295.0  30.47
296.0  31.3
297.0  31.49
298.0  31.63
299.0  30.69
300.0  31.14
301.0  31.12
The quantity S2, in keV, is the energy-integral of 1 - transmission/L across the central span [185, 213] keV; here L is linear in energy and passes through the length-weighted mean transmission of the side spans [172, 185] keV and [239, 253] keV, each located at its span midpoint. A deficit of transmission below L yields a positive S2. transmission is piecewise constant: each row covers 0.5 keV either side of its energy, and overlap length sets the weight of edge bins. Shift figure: -0.53 keV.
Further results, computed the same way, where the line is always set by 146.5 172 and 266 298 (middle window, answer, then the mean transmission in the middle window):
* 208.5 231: 0.6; 29.8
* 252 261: 0.1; 30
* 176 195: 0.1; 30.4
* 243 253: 0.3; 29.6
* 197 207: -0.1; 31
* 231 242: 0.5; 29.1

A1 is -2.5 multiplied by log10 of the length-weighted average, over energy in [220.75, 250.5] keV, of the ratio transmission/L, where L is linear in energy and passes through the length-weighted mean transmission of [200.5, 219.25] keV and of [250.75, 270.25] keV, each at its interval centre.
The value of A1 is 0.04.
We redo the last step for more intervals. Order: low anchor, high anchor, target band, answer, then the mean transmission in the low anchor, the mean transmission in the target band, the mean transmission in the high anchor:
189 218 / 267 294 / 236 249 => 0.03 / 30.7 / 29.6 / 30.3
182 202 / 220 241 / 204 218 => -0.02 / 30.6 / 30.6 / 29.2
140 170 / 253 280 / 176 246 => 0.02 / 30.7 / 30.1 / 30.5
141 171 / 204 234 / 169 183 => -0.01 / 30.7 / 30.7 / 30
